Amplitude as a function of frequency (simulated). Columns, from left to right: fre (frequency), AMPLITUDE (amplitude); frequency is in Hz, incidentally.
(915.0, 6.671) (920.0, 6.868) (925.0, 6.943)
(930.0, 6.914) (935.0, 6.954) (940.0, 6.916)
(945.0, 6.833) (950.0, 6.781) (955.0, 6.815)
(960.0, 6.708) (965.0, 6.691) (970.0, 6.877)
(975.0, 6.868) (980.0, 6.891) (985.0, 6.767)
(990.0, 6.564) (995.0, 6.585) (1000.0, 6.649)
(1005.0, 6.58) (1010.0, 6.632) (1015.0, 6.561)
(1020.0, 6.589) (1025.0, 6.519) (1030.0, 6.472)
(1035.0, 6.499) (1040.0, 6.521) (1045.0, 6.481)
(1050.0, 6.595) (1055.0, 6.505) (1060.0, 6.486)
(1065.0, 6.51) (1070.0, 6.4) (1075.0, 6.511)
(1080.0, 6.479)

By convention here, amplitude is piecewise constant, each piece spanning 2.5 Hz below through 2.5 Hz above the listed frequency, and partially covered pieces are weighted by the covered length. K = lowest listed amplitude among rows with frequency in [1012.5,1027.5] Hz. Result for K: 6.519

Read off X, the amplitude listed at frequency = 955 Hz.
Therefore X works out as 6.815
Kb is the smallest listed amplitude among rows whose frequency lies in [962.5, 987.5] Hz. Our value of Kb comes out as 6.691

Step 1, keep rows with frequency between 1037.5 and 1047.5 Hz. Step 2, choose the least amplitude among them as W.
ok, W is 6.481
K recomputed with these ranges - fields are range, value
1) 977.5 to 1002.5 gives 6.564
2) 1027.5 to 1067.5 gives 6.472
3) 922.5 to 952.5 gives 6.781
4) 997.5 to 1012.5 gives 6.58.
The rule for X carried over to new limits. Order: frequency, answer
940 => 6.916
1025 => 6.519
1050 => 6.595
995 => 6.585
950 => 6.781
